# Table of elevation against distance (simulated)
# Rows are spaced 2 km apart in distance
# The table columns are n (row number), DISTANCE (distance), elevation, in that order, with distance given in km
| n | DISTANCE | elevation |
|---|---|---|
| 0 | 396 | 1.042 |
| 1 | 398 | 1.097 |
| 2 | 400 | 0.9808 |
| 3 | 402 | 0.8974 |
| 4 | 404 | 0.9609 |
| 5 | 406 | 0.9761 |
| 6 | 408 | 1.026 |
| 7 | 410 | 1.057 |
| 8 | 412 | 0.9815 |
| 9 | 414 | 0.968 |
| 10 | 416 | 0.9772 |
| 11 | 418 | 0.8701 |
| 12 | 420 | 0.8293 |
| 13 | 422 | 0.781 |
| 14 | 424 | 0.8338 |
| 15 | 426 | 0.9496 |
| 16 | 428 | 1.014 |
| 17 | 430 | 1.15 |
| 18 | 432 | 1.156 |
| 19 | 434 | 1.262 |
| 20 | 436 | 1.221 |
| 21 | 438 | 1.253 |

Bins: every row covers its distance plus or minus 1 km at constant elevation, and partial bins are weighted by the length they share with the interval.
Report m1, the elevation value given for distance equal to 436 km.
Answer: 1.221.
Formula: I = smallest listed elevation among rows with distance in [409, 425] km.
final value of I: 0.781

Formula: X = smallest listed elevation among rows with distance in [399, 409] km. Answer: 0.8974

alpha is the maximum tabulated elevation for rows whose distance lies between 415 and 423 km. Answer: 0.9772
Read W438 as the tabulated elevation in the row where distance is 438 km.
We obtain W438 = 1.253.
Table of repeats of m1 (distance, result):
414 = 0.968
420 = 0.8293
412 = 0.9815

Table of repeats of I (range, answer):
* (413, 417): 0.968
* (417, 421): 0.8293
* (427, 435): 1.014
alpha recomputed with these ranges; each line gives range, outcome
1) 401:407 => 0.9761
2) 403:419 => 1.057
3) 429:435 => 1.262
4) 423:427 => 0.9496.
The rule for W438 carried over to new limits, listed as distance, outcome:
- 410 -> 1.057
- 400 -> 0.9808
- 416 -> 0.9772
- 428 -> 1.014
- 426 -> 0.9496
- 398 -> 1.097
